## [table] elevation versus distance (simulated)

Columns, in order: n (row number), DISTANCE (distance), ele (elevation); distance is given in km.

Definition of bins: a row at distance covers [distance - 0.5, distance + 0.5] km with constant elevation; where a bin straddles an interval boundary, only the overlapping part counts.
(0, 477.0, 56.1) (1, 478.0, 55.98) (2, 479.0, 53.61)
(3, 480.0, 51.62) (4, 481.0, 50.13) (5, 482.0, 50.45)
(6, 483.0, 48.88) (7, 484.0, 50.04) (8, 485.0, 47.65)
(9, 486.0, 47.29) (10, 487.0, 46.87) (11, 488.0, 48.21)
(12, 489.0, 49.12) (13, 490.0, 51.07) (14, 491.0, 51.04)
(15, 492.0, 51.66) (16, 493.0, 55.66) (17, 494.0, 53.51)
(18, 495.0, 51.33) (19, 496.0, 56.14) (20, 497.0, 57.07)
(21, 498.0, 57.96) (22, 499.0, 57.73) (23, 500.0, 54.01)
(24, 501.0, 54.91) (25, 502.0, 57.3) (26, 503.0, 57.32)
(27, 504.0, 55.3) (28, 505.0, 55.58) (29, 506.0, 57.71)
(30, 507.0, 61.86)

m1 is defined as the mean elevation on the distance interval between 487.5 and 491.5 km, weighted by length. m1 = 49.9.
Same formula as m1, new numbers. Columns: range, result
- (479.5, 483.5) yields 50.3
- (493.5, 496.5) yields 53.7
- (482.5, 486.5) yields 48.5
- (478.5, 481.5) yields 51.8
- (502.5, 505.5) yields 56.1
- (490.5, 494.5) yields 53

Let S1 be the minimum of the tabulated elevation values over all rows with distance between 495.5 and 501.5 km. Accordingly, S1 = 54.01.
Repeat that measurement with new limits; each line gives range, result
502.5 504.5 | 55.3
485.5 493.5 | 46.87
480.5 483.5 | 48.88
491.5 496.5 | 51.33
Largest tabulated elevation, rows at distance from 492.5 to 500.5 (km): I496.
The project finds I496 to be 57.96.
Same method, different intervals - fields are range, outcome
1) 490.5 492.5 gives 51.66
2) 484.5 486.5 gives 47.65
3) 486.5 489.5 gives 49.12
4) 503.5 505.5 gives 55.58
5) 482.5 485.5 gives 50.04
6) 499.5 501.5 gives 54.91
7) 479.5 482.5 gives 51.62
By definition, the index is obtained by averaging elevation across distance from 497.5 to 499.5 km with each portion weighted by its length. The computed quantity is 57.8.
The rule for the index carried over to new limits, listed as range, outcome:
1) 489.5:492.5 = 51.3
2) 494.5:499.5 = 56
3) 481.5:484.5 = 49.8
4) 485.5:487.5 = 47.1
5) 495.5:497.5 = 56.6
